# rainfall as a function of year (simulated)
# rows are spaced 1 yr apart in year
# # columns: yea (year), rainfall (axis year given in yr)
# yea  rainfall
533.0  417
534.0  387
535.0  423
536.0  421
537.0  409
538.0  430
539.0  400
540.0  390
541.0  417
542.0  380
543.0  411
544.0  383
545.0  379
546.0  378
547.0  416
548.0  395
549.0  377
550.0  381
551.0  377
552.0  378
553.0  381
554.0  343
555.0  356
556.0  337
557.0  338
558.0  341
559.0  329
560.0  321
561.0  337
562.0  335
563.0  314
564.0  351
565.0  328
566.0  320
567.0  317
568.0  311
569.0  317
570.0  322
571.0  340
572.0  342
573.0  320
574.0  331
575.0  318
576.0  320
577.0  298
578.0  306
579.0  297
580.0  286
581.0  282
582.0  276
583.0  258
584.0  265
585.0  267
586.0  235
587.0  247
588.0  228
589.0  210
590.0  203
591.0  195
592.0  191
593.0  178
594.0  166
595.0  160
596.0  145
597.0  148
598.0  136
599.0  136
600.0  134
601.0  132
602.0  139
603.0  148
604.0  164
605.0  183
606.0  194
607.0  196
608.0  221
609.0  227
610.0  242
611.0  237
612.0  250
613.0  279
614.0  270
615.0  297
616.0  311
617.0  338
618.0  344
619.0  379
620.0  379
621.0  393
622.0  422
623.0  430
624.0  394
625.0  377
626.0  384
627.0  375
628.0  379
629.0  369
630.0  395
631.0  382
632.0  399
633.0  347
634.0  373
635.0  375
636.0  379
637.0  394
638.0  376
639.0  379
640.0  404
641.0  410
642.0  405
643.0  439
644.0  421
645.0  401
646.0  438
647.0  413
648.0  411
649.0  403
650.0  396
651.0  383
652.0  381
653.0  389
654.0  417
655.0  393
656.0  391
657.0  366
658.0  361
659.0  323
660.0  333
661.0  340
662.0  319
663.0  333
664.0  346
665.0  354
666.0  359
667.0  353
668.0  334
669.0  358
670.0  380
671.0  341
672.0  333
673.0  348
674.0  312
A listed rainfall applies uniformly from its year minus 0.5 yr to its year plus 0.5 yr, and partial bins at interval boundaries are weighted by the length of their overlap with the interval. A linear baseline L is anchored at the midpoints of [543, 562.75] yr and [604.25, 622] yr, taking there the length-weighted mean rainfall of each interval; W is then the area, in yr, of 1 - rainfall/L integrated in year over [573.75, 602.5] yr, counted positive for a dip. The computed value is 8.6 yr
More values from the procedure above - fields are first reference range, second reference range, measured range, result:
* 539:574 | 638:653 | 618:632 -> 0.19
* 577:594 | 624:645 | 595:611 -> 6.79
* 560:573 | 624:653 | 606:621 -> 3.49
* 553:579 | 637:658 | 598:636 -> 8.04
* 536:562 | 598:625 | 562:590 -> 2.76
